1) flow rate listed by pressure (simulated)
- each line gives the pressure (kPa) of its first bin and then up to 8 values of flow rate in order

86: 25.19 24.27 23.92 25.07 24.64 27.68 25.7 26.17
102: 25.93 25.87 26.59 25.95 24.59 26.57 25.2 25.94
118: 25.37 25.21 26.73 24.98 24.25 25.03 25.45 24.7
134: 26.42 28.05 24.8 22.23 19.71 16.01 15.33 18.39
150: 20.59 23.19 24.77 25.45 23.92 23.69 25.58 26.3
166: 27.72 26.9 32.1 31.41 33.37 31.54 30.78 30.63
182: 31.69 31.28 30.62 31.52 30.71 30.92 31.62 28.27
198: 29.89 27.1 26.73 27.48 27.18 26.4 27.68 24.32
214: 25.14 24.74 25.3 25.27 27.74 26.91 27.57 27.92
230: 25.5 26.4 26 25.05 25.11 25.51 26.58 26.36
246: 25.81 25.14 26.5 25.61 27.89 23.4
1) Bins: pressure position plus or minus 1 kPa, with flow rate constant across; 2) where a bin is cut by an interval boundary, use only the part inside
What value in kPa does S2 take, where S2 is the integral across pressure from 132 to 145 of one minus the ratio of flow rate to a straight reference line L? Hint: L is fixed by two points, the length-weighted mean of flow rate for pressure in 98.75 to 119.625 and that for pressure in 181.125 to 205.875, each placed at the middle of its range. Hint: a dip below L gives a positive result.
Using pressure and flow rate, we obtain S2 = 2.0 kPa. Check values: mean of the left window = 25.8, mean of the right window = 29.7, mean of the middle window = 23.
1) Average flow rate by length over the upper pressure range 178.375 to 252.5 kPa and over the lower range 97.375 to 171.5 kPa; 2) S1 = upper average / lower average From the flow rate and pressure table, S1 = 1.1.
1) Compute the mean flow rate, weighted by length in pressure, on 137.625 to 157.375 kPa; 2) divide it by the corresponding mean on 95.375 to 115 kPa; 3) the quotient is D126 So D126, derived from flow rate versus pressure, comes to 0.81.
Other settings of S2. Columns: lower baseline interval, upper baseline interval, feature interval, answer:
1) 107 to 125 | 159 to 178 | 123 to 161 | 5.8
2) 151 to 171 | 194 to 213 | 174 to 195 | -3.5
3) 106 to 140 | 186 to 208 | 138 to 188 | 2.7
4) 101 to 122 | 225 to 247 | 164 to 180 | -2.7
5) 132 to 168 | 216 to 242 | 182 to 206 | -4.6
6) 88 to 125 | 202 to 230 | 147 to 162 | 1.7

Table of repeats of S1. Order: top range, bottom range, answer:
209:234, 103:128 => 1.02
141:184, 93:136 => 1.00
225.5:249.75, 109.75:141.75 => 1.03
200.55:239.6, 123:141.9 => 1.06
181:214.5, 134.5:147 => 1.36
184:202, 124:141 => 1.19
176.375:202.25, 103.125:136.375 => 1.18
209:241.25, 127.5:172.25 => 1.08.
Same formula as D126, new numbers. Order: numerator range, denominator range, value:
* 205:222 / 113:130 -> 1.02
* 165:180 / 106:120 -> 1.19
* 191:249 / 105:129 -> 1.05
